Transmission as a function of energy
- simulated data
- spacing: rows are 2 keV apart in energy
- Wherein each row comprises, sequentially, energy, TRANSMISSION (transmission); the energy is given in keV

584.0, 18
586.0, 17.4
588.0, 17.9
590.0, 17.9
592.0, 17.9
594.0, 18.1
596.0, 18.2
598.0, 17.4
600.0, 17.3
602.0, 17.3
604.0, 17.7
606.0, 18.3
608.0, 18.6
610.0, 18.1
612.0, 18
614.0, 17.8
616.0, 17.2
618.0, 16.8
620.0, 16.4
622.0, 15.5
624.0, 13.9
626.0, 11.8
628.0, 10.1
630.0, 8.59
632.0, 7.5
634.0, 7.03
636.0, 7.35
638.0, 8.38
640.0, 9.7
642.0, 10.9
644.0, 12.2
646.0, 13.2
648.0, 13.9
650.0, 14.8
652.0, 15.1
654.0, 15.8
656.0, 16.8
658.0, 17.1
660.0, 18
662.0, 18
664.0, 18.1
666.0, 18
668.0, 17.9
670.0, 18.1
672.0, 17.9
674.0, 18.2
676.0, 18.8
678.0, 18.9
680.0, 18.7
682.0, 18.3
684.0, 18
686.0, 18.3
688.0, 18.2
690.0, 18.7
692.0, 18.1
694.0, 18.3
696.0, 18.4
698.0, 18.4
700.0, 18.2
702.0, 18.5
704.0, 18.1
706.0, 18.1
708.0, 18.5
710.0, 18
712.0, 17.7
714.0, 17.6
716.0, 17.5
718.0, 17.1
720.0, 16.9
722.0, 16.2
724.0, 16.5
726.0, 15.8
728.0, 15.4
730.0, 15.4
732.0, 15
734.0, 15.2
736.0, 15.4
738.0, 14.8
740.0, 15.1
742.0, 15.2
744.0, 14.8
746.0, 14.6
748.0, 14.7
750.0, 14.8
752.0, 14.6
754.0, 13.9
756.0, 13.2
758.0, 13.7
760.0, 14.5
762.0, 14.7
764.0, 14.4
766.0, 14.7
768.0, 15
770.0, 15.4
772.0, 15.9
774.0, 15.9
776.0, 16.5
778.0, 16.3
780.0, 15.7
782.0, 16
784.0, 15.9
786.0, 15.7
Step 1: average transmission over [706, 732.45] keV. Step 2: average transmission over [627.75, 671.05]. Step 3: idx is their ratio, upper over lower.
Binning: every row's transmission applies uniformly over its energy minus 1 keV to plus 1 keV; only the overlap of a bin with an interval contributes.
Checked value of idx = 1.24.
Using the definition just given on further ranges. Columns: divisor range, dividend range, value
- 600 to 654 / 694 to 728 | 1.27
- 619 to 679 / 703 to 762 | 1.11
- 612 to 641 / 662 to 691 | 1.50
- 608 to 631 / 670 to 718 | 1.21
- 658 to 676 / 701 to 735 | 0.94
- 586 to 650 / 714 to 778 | 1.05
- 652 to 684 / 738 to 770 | 0.82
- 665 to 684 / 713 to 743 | 0.87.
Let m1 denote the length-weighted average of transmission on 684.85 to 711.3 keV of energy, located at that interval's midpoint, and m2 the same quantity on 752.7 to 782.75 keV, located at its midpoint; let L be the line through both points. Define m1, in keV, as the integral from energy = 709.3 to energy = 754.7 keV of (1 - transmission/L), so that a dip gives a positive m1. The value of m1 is 2.7 keV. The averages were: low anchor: 18.3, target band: 15.7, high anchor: 15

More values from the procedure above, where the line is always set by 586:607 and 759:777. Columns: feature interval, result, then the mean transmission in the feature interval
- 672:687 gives -1.7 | 18.4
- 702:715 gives -1.6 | 18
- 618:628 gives 1.8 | 14.2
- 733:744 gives 0.4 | 15.1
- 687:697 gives -1.2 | 18.3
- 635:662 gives 5.5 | 13.5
